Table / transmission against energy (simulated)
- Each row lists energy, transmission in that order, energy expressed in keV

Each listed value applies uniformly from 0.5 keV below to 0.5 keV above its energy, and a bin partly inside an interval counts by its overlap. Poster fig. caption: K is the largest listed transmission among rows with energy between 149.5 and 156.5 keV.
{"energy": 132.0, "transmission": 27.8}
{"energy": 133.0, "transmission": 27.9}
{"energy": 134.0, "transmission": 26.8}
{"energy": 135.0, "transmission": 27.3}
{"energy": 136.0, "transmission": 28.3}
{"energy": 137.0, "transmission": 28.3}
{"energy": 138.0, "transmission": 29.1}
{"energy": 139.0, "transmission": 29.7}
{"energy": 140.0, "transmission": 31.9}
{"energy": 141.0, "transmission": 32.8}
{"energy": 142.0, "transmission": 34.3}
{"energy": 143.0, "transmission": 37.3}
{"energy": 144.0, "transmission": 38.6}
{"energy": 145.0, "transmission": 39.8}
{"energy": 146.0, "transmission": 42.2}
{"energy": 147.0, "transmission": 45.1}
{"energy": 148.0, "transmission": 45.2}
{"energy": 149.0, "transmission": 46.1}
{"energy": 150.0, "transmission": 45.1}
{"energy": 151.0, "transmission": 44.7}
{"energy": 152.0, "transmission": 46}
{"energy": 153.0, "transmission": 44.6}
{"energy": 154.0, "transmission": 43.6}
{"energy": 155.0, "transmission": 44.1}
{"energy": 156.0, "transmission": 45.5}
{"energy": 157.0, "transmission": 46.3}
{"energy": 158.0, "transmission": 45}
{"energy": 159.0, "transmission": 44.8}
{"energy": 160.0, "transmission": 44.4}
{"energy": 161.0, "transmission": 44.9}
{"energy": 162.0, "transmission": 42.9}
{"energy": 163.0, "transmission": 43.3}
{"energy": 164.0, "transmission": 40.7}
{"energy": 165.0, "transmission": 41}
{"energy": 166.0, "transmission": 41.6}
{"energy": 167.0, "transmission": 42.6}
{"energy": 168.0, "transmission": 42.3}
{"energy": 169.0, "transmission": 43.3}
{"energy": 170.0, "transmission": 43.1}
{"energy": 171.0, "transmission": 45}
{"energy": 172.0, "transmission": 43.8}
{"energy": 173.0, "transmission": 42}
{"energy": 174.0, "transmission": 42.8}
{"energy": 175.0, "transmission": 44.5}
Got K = 46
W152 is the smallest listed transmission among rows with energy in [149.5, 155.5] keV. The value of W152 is 43.6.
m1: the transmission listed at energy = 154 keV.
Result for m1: 43.6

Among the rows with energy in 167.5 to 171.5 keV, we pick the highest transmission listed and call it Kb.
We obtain 45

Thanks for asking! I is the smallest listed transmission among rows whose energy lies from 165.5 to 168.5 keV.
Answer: 41.6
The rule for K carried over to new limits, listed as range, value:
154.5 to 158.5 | 46.3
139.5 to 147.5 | 45.1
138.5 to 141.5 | 32.8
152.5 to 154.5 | 44.6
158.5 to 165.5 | 44.9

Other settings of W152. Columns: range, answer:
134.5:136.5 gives 27.3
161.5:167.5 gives 40.7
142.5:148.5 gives 37.3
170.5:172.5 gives 43.8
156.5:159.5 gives 44.8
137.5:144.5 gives 29.1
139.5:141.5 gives 31.9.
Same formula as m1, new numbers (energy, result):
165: 41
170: 43.1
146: 42.2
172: 43.8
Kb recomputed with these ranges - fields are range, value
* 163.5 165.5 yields 41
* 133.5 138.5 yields 29.1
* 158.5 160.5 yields 44.8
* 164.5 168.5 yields 42.6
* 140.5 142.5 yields 34.3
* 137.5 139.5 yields 29.7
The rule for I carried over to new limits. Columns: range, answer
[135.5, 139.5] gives 28.3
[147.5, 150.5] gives 45.1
